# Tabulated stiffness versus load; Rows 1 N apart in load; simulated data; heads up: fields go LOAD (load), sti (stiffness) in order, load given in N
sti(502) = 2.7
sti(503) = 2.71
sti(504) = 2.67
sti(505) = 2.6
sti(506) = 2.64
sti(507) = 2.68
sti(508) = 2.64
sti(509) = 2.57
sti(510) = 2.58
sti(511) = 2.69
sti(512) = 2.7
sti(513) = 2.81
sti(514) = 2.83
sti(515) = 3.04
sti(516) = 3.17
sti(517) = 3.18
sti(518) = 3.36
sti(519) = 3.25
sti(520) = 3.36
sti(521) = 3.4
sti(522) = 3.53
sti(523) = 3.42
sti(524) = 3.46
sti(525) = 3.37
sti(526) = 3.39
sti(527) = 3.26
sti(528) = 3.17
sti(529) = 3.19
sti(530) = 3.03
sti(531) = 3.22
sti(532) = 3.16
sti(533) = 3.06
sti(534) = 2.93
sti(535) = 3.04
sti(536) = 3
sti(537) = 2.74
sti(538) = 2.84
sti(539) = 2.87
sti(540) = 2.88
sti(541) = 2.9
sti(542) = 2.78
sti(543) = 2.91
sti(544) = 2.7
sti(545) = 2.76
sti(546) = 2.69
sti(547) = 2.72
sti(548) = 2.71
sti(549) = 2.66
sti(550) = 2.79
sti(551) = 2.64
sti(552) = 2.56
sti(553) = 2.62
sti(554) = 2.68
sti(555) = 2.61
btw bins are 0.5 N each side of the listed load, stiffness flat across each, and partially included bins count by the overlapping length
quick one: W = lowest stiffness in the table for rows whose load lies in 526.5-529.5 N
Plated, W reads 3.17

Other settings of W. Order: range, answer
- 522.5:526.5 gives 3.37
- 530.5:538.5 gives 2.74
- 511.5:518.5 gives 2.7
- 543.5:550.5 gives 2.66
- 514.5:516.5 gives 3.04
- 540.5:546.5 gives 2.69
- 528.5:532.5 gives 3.03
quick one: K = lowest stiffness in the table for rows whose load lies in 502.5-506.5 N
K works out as 2.6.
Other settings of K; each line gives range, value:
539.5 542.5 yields 2.78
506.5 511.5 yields 2.57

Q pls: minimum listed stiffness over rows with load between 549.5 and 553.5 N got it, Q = 2.56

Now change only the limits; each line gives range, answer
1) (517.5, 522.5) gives 3.25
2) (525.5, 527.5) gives 3.26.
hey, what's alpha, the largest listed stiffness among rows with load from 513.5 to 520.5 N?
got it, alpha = 3.36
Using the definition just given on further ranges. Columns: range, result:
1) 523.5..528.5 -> 3.46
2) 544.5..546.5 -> 2.76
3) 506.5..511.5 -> 2.69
